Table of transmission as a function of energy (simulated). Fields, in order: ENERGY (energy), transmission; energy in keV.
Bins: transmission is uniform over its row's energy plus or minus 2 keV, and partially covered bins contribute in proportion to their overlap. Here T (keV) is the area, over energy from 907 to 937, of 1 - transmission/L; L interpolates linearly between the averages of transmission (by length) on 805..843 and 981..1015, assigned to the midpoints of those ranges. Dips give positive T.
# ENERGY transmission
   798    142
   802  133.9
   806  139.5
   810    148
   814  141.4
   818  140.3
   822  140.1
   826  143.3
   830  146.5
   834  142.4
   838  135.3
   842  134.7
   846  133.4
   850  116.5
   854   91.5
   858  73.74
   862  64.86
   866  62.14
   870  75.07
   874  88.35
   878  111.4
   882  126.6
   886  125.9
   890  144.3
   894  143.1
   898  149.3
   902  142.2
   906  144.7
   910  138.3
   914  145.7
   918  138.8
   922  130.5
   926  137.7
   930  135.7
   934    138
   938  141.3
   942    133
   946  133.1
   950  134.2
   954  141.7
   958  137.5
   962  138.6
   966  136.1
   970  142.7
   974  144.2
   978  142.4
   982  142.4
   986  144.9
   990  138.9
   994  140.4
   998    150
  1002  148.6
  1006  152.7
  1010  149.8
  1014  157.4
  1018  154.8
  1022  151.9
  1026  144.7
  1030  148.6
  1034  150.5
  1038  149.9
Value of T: 1.3 keV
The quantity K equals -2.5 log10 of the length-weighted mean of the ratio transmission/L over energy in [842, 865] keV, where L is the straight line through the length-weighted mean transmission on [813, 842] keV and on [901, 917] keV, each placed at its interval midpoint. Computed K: 0.40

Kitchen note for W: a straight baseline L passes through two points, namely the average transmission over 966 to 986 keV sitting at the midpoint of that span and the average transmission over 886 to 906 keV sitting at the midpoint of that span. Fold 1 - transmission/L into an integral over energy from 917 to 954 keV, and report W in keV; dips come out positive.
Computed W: 1.7 keV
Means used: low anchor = 143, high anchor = 142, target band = 136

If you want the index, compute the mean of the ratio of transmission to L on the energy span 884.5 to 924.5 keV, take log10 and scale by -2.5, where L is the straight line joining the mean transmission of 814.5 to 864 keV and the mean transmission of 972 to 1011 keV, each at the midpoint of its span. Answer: -0.07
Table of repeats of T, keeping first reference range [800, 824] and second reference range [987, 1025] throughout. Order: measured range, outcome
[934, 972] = 2.4 keV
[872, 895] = 3.4 keV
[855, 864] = 4.5 keV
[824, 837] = -0.2 keV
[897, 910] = 0.1 keV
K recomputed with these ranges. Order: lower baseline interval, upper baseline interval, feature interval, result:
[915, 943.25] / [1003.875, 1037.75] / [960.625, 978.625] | 0.019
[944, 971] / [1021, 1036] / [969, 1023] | -0.027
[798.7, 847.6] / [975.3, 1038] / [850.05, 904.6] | 0.298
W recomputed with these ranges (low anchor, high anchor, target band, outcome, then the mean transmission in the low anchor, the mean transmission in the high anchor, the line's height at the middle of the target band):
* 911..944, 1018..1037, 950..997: 0.76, 138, 150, 143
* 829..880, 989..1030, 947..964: -0.50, 105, 149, 134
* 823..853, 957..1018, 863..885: 7.10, 135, 145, 137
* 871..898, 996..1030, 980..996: 0.44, 123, 151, 146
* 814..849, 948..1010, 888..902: -0.45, 139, 143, 141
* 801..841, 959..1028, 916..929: 0.74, 141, 146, 144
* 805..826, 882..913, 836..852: 1.30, 142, 140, 141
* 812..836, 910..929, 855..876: 9.98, 142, 138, 140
